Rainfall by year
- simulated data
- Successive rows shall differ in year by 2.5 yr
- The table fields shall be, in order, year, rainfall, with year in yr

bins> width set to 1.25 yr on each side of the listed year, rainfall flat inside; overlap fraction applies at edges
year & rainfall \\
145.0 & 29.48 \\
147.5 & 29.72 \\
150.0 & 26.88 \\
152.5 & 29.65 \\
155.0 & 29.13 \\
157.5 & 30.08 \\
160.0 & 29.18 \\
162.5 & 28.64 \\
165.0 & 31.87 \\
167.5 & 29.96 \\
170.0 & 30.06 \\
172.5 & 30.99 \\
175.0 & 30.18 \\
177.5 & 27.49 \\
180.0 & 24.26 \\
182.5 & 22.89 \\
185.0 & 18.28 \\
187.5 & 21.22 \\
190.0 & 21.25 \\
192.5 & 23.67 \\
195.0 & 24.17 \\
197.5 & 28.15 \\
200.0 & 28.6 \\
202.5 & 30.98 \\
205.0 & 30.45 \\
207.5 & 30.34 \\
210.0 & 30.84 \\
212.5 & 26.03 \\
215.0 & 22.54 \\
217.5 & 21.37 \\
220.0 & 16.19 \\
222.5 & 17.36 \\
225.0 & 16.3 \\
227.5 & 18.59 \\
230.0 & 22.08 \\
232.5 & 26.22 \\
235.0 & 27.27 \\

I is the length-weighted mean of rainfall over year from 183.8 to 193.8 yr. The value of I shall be 21.1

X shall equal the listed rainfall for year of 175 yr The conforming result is 30.18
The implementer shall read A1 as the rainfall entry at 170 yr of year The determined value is 30.06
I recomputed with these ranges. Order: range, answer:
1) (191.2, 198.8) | 25.3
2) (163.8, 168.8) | 30.9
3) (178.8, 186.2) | 21.8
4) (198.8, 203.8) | 29.8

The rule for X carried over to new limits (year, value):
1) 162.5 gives 28.64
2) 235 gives 27.27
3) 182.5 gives 22.89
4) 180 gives 24.26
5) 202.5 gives 30.98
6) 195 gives 24.17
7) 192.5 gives 23.67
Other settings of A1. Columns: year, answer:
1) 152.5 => 29.65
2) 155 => 29.13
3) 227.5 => 18.59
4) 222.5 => 17.36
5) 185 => 18.28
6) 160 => 29.18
